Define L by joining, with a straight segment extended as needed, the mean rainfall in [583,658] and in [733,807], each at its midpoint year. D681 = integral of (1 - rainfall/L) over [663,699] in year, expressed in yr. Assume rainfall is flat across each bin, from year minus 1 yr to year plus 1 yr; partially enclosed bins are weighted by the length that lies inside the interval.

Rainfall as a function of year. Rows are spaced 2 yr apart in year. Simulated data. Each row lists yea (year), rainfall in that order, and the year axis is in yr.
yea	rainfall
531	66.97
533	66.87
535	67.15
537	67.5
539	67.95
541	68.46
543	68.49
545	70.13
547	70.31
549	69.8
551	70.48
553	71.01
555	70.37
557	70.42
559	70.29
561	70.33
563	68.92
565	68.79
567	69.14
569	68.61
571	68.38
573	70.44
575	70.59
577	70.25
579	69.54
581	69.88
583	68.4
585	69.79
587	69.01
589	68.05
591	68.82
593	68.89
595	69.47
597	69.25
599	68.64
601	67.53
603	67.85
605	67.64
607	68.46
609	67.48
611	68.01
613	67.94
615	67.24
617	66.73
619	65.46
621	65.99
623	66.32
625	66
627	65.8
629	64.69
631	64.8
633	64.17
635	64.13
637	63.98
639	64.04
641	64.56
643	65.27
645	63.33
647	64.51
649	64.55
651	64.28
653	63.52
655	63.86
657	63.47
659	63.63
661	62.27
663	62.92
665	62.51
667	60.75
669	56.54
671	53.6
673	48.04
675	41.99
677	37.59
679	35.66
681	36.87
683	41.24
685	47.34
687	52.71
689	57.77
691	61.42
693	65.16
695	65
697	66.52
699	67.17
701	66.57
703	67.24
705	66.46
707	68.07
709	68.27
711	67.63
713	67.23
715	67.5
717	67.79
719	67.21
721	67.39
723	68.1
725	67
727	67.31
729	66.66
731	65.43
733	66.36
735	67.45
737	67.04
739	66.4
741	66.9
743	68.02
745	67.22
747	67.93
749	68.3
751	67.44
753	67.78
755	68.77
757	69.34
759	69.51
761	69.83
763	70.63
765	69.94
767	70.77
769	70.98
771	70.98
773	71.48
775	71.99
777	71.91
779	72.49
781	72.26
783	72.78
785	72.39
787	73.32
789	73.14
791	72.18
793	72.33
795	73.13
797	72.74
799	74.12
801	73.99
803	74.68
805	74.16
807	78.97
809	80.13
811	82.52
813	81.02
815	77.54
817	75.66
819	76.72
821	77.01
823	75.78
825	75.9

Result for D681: 7.9 yr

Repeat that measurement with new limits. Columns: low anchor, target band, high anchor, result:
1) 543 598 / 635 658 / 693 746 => 1.4 yr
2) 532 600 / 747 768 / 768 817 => 1.2 yr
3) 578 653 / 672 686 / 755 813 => 5.6 yr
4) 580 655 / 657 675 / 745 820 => 2.7 yr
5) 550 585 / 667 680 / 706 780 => 4.2 yr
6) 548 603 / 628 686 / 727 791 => 9.8 yr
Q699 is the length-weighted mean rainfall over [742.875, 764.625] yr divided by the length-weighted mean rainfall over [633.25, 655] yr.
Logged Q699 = 1.07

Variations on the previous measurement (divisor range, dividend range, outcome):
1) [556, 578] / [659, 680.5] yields 0.75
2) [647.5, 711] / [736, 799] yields 1.21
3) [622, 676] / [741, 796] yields 1.14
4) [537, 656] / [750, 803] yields 1.06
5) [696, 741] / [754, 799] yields 1.07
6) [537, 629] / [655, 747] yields 0.89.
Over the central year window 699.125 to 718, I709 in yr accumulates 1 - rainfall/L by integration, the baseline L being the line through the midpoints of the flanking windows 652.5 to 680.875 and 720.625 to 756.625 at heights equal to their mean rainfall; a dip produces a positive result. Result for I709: -1.6 yr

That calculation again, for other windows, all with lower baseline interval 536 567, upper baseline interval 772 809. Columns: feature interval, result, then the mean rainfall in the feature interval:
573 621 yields 1.2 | 68.5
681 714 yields 4.8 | 61.5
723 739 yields 1.2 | 66.8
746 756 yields 0.6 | 68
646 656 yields 1.0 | 64.1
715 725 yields 0.7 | 67.5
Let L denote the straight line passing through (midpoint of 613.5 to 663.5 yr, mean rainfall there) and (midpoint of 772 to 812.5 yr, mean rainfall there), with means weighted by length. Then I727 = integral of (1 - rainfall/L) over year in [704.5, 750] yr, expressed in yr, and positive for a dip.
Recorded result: 1.83 yr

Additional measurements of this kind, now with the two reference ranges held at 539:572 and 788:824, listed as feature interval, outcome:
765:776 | 0.6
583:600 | 0.4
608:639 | 2.4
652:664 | 1.5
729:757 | 2.6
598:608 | 0.4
